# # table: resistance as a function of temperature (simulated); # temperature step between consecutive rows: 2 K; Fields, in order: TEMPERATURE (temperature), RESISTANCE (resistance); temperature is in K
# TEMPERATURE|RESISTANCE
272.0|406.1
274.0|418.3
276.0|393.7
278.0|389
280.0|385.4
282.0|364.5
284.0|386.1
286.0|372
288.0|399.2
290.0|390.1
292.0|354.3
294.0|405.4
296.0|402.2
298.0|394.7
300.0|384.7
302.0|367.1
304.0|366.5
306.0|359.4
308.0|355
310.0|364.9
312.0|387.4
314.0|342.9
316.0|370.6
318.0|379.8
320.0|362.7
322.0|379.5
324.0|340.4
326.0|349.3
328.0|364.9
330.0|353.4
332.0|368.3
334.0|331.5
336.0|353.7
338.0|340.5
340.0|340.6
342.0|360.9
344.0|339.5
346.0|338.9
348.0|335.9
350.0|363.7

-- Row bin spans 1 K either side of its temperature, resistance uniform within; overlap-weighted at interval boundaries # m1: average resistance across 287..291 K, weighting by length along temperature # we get 395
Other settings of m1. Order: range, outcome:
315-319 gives 375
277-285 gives 381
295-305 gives 383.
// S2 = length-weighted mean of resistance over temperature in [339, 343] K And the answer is 351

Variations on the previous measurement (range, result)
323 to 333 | 355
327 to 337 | 354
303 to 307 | 363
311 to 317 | 367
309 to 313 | 376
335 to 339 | 347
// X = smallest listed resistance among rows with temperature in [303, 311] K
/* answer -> 355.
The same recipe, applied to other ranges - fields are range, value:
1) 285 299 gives 354.3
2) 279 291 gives 364.5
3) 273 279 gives 389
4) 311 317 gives 342.9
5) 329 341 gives 331.5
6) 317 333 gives 340.4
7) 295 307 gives 359.4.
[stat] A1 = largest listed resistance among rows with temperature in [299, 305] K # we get 384.7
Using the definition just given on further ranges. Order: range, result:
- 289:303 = 405.4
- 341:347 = 360.9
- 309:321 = 387.4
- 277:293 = 399.2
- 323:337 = 368.3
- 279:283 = 385.4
